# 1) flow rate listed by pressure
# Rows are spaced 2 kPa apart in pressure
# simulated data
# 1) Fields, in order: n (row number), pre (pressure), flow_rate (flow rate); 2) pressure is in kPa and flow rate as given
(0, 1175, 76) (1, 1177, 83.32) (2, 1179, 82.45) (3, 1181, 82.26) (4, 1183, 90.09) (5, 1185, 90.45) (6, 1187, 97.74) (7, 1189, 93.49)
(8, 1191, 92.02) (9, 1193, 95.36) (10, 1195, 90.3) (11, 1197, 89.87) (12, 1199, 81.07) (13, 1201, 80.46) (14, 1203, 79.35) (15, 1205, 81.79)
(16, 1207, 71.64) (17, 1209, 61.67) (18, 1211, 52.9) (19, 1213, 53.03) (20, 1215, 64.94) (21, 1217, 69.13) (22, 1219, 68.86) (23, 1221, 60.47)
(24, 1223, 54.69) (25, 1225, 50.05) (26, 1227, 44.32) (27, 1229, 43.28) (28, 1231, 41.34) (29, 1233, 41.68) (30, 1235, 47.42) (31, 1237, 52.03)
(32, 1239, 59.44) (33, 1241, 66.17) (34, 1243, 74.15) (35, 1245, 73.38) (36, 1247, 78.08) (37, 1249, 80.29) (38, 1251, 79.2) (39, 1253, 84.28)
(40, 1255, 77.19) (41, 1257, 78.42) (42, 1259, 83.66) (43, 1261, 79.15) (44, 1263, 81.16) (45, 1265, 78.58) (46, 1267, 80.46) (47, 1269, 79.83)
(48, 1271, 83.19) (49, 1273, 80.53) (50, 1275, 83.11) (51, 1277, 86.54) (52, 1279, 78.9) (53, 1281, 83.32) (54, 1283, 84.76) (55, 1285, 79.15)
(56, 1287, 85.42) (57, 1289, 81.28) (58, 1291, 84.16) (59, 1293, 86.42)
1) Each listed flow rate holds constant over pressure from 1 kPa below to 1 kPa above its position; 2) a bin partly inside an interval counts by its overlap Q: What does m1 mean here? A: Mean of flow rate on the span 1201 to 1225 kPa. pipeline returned 65.3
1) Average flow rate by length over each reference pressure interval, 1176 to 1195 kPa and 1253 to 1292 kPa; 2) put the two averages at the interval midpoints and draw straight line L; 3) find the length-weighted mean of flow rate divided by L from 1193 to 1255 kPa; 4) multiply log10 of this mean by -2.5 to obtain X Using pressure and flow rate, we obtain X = 0.28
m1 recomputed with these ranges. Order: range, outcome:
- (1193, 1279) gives 70.6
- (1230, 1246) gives 57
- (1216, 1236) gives 52.1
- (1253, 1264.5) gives 80.2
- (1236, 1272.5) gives 76.1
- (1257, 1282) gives 81.4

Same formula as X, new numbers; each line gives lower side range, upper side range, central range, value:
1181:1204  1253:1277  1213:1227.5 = 0.41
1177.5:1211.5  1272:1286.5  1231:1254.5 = 0.25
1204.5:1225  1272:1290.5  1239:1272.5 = -0.04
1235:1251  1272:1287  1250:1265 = -0.09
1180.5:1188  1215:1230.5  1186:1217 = -0.04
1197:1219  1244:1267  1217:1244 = 0.34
